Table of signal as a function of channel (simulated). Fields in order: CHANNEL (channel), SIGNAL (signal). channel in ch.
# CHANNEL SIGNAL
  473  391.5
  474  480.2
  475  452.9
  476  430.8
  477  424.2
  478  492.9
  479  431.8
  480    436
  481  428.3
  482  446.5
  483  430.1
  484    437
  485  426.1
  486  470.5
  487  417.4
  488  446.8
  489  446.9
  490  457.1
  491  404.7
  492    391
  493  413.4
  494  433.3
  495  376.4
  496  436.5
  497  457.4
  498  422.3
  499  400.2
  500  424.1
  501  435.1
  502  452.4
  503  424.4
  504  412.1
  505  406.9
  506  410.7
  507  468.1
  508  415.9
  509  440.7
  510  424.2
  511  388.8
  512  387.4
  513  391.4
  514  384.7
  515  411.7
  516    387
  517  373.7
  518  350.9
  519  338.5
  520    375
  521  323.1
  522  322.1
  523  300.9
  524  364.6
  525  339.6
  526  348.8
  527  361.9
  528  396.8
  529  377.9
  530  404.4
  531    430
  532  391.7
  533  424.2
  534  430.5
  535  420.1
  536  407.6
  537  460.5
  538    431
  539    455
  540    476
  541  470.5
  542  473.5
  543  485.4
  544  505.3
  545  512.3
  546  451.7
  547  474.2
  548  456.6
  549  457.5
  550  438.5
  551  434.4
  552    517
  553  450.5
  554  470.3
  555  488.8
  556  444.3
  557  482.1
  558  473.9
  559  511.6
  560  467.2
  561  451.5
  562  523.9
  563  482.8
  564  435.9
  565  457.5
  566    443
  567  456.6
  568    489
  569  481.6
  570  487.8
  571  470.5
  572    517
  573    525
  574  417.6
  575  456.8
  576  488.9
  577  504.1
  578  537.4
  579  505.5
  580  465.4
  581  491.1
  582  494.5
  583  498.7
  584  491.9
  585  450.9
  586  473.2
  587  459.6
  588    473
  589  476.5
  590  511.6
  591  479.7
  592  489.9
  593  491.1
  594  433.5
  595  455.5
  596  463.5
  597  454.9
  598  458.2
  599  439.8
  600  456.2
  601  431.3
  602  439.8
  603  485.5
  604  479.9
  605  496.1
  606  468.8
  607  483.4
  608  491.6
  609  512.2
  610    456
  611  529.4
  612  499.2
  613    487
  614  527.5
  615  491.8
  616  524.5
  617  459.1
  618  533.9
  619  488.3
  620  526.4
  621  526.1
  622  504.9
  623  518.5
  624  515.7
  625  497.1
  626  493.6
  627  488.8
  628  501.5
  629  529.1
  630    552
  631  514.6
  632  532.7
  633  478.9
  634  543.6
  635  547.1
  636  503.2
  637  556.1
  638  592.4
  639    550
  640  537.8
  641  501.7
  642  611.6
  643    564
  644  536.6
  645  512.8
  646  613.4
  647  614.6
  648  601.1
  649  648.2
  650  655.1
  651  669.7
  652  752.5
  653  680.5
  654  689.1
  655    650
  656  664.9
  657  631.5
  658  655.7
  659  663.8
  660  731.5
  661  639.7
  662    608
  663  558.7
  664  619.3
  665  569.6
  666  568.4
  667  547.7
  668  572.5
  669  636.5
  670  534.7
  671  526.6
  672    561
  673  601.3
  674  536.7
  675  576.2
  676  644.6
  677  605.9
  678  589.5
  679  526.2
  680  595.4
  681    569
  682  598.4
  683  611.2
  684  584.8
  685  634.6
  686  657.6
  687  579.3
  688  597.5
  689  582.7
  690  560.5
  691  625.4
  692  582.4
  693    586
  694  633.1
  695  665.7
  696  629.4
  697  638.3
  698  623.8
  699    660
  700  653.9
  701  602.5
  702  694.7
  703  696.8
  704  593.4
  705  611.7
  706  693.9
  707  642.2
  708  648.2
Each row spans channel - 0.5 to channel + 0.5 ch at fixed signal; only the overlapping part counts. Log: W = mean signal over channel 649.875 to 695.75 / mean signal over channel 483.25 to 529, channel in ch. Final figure 1.5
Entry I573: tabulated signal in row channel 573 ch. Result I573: 525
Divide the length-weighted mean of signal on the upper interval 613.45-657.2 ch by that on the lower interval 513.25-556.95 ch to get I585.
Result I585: 1.33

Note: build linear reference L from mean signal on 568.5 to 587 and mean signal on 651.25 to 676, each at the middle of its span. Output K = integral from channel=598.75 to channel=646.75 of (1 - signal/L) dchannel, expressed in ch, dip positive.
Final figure 3.7 ch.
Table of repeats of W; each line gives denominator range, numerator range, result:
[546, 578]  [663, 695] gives 1.24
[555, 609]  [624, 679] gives 1.23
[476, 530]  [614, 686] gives 1.41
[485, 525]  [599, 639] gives 1.25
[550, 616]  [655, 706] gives 1.28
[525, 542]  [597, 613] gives 1.14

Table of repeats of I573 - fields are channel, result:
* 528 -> 396.8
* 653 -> 680.5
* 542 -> 473.5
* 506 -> 410.7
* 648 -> 601.1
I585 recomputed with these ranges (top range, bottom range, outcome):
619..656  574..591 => 1.17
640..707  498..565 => 1.44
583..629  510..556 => 1.16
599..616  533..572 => 1.04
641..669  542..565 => 1.31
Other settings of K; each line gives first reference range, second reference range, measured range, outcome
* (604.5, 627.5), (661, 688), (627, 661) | -3.12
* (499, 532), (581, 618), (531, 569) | -3.16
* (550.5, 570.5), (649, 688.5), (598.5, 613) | 1.49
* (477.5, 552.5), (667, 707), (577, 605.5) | 1.58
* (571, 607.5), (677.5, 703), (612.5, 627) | 0.32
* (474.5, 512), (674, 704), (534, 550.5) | 0.53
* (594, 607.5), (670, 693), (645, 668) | -3.61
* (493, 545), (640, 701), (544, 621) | 1.93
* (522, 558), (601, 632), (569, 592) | -0.80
